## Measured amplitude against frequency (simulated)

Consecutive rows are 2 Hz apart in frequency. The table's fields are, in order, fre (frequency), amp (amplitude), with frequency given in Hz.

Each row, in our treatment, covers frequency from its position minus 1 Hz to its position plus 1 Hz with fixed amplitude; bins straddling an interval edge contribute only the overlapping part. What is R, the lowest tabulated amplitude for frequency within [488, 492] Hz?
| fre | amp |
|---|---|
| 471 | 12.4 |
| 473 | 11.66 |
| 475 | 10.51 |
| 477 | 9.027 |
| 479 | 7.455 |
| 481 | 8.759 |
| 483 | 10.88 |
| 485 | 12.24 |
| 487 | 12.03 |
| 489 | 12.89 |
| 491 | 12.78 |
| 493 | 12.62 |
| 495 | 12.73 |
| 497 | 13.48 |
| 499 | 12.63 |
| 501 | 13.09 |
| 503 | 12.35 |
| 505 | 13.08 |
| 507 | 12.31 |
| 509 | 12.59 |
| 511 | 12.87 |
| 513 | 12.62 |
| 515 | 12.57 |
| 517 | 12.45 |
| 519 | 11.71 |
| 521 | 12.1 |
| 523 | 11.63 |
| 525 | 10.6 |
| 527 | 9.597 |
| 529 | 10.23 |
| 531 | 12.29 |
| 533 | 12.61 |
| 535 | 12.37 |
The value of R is 12.78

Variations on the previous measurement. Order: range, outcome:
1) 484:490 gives 12.03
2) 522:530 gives 9.597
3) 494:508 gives 12.31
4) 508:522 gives 11.71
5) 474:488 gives 7.455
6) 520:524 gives 11.63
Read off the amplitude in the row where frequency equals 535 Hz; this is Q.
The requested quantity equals 12.37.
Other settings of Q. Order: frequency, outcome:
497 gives 13.48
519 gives 11.71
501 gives 13.09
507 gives 12.31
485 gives 12.24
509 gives 12.59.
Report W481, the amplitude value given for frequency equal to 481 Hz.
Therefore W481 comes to 8.759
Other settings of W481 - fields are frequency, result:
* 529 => 10.23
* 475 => 10.51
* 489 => 12.89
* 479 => 7.455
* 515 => 12.57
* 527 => 9.597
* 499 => 12.63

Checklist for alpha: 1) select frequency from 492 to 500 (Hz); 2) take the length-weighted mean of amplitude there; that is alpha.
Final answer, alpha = 12.9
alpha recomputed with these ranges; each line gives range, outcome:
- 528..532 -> 11.3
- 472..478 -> 10.4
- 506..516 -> 12.6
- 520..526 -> 11.4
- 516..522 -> 12.1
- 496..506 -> 12.9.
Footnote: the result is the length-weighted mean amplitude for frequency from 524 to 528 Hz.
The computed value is 10.1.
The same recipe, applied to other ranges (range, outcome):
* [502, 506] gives 12.7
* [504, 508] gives 12.7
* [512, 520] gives 12.3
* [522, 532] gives 10.9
